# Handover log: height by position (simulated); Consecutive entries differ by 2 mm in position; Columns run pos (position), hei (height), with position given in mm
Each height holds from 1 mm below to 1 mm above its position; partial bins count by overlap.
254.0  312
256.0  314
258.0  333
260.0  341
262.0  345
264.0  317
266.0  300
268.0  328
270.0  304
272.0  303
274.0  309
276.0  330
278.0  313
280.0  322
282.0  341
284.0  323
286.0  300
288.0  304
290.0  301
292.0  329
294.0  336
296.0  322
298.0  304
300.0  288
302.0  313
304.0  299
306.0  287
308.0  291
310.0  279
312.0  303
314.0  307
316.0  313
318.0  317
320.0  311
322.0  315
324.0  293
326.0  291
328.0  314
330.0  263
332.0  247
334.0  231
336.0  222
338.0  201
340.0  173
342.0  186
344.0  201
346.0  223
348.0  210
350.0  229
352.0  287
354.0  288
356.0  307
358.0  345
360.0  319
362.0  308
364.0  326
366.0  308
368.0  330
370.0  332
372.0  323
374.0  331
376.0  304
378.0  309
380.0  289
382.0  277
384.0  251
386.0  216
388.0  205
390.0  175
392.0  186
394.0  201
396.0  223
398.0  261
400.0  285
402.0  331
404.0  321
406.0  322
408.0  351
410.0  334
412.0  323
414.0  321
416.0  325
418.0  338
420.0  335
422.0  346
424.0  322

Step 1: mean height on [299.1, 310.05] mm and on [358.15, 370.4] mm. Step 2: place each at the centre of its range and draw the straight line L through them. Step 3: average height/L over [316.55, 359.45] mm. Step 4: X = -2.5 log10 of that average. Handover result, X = 0.18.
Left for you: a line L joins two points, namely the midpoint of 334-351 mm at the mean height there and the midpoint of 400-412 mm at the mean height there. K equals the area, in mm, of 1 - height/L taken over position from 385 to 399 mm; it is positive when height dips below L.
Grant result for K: 4.3 mm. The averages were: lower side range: 207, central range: 210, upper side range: 327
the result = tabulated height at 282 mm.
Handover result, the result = 341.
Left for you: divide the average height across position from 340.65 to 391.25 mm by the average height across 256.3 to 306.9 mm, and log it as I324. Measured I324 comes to 0.87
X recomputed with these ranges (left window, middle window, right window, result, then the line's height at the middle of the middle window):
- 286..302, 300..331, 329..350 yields -0.13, 266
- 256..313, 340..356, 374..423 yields 0.27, 298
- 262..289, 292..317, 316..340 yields -0.05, 291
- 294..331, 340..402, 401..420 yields 0.19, 318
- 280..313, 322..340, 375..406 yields 0.13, 290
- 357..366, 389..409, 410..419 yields 0.22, 326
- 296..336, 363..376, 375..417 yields -0.15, 282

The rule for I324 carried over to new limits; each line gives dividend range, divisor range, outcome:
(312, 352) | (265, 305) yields 0.82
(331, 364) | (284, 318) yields 0.82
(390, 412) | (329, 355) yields 1.22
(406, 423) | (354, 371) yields 1.04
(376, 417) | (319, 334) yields 0.96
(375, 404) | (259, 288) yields 0.79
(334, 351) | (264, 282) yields 0.66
